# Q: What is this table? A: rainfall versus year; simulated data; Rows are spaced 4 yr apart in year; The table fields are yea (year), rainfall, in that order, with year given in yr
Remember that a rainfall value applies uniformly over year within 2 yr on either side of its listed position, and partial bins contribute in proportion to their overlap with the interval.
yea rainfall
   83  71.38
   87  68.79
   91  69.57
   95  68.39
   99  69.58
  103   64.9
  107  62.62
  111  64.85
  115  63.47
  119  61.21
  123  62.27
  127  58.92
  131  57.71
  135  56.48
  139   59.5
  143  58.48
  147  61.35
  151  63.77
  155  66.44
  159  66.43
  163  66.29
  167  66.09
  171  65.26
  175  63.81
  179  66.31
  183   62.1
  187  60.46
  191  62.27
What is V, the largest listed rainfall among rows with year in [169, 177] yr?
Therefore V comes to 65.26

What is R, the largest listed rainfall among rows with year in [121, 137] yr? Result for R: 62.27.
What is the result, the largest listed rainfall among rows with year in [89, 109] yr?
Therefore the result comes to 69.58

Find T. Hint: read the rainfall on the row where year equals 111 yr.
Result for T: 64.85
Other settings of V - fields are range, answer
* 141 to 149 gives 61.35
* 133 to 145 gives 59.5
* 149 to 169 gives 66.44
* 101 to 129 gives 64.9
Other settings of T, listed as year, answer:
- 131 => 57.71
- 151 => 63.77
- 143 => 58.48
